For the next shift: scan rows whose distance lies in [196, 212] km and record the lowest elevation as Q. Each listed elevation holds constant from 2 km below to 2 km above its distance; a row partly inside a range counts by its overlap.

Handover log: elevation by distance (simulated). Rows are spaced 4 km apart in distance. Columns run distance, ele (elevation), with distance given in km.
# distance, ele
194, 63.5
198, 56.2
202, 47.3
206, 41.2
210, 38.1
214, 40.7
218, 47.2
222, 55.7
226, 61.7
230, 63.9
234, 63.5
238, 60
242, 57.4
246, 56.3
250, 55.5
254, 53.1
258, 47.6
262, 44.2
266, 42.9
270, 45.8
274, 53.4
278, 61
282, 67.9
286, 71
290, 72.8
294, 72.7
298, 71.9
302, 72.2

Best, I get 38.1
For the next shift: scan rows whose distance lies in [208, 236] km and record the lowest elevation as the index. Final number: 38.1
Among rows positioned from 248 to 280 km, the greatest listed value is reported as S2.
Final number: 61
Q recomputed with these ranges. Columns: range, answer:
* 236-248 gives 56.3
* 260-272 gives 42.9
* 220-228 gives 55.7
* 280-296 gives 67.9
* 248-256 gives 53.1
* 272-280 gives 53.4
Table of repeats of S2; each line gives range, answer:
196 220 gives 56.2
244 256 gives 56.3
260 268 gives 44.2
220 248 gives 63.9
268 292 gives 72.8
